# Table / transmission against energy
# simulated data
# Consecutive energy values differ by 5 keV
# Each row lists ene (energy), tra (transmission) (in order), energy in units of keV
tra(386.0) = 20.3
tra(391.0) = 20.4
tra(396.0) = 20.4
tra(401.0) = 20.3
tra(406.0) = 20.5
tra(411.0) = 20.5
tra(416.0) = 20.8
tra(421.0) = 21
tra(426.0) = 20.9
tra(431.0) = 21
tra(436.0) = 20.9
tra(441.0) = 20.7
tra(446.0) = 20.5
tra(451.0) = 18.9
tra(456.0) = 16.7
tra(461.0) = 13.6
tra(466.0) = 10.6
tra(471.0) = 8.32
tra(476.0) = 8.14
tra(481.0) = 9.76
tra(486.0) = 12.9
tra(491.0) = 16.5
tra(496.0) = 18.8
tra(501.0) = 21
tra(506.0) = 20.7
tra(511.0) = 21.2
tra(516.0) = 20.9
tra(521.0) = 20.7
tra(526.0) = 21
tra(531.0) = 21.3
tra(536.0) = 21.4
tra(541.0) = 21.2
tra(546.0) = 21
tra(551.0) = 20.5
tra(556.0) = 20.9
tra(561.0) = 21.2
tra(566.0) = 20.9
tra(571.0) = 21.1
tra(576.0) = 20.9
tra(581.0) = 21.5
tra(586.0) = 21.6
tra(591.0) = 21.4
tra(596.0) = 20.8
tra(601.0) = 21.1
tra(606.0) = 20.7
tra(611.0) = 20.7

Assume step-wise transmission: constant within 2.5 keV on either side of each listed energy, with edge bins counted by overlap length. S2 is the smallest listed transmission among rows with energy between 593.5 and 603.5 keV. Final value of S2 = 20.8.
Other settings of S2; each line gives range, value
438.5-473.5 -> 8.32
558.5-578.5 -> 20.9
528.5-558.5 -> 20.5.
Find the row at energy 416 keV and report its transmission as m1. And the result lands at 20.8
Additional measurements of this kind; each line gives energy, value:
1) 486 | 12.9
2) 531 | 21.3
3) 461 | 13.6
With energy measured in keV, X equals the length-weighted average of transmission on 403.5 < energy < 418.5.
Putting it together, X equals 20.6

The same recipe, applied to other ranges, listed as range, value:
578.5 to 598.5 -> 21.3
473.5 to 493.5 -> 11.8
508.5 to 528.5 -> 20.9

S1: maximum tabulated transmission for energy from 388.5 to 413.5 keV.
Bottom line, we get 20.5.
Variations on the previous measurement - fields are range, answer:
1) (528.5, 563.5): 21.4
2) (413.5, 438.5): 21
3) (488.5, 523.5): 21.2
